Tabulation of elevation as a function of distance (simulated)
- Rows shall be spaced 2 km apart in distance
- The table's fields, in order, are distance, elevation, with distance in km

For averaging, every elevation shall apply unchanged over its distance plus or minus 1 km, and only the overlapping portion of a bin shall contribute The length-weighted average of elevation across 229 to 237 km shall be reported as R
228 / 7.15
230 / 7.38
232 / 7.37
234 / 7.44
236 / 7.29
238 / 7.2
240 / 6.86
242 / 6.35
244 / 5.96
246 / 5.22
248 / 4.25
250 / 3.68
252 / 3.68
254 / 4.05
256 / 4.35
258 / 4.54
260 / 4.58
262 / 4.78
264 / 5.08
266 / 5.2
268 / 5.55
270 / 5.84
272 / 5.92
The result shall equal 7.37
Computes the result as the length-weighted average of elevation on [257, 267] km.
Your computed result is 4.84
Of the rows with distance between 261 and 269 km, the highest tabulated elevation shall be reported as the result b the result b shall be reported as 5.55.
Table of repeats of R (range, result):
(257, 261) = 4.56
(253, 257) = 4.2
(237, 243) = 6.8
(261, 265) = 4.93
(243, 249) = 5.14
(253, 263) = 4.46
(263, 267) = 5.14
